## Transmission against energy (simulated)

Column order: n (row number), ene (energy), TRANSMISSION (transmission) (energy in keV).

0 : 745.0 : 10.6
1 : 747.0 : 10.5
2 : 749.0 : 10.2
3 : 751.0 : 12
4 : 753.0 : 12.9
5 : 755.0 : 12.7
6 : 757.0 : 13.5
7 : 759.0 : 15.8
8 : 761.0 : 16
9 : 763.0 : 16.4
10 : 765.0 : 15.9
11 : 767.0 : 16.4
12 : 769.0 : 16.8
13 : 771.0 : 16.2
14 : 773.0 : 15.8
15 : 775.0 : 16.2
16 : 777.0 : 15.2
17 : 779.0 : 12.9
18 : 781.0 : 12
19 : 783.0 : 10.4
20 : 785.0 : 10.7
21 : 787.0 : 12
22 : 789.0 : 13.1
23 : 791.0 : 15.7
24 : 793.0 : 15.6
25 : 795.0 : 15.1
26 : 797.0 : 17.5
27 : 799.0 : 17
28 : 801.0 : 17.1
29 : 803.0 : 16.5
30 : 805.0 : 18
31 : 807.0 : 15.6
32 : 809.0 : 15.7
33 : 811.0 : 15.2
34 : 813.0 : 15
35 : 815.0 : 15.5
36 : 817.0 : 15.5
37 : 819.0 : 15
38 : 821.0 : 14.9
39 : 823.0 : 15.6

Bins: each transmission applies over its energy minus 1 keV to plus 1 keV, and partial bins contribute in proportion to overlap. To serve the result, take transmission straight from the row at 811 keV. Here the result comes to 15.2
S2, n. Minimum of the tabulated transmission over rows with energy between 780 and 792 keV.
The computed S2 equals 10.4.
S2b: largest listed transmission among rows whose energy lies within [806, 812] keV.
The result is 15.7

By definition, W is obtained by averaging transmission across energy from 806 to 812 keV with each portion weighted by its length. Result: 15.5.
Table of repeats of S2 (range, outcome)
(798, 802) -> 17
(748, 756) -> 10.2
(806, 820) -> 15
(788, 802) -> 13.1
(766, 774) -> 15.8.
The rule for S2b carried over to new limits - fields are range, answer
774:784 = 16.2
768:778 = 16.8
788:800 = 17.5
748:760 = 15.8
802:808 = 18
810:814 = 15.2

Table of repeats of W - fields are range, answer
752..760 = 13.7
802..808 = 16.7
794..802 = 16.7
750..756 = 12.5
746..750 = 10.3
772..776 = 16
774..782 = 14.1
